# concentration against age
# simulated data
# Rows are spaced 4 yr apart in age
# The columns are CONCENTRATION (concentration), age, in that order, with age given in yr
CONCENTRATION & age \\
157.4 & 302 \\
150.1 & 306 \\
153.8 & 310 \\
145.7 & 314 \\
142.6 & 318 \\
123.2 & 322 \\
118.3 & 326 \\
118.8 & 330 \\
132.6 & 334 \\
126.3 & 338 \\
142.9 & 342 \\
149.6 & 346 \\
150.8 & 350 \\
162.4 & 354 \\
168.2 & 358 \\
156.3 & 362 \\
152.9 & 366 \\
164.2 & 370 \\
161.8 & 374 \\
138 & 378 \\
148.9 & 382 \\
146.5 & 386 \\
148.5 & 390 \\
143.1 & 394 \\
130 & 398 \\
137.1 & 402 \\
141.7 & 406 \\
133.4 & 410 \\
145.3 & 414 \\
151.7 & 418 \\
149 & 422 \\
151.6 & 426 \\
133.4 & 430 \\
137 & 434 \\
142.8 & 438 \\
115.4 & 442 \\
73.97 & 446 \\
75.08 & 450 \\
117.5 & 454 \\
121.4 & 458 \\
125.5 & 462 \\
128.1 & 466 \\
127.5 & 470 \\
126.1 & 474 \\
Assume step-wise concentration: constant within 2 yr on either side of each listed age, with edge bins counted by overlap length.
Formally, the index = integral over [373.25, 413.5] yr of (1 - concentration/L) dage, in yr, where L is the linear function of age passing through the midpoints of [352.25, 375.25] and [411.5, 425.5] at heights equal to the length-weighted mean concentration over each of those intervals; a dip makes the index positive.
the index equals 3.1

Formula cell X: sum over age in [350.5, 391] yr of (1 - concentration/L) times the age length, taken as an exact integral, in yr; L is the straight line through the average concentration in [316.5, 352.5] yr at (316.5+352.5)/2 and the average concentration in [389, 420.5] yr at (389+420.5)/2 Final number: -5.0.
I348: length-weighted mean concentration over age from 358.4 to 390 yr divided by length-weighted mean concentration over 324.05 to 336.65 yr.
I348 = 1.2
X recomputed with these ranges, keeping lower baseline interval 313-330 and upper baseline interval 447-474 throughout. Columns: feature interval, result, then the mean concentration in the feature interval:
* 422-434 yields -2.4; 143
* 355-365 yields -2.8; 161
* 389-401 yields -1.7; 140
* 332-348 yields -1.2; 138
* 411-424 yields -3.0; 147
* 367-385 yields -4.1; 153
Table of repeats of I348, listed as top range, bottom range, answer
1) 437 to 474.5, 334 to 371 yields 0.75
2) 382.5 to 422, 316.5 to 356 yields 1.04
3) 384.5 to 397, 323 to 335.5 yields 1.18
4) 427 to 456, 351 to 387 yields 0.74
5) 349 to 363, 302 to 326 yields 1.13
